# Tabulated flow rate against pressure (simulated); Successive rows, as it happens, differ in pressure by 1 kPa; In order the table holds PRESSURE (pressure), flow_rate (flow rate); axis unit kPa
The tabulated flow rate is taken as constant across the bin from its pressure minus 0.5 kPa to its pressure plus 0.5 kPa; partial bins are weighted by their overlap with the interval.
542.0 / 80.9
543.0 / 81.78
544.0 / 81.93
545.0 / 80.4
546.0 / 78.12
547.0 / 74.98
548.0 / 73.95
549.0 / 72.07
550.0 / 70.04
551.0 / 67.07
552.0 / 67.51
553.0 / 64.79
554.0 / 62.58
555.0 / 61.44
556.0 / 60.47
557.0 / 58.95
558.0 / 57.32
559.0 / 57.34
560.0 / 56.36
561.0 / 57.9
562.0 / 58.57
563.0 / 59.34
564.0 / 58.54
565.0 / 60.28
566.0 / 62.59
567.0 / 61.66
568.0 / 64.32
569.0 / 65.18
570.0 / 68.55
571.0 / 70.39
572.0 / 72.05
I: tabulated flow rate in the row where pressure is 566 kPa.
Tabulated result 62.59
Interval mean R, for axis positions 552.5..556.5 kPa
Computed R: 62.3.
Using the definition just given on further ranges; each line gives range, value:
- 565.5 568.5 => 62.9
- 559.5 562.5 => 57.6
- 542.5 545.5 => 81.4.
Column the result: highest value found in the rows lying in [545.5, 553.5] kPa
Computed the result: 78.12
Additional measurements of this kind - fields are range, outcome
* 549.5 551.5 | 70.04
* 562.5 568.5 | 64.32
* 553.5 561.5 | 62.58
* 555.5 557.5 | 60.47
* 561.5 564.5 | 59.34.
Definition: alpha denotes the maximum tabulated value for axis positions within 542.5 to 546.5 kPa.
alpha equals 81.93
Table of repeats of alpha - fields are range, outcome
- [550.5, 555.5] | 67.51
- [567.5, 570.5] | 68.55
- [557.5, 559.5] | 57.34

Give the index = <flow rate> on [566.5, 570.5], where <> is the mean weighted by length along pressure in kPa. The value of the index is 64.9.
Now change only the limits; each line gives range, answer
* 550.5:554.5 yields 65.5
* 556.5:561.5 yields 57.6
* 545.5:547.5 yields 76.6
